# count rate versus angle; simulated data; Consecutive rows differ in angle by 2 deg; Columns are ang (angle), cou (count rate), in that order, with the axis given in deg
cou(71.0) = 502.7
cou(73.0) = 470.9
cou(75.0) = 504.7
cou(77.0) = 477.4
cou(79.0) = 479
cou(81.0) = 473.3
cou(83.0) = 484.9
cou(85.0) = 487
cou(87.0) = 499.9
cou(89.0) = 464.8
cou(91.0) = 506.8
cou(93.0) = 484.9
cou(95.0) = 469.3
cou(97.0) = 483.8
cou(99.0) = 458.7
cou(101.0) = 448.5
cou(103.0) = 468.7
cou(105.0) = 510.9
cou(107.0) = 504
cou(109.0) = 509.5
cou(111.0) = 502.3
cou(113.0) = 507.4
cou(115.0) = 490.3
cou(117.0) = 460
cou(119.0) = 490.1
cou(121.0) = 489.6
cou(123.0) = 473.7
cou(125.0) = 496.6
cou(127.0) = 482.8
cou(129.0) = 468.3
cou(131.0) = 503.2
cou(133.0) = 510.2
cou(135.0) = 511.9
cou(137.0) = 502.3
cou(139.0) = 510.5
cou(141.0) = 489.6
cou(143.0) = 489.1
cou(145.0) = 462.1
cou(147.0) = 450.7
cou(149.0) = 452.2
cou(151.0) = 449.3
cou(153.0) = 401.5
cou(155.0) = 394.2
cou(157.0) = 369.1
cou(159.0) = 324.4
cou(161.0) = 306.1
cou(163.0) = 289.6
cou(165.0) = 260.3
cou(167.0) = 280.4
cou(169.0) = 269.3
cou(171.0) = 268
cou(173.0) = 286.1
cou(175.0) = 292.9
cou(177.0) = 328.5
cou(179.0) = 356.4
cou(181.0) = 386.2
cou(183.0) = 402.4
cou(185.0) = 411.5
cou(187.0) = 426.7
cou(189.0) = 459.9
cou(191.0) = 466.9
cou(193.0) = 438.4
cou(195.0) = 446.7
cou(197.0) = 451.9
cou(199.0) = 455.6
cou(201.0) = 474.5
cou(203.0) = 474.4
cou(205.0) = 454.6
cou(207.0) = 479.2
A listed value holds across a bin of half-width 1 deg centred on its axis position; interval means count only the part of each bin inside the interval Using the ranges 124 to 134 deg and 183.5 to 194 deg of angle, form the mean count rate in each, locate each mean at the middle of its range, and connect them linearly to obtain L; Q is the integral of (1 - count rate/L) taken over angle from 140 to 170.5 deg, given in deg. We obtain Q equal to 6.0 deg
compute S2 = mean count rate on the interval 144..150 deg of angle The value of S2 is 455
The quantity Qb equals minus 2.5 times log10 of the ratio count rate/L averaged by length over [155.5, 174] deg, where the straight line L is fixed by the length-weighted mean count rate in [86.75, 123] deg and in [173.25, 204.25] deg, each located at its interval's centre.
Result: 0.414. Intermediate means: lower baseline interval 485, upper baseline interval 415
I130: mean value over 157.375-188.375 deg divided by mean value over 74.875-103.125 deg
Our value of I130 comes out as 0.69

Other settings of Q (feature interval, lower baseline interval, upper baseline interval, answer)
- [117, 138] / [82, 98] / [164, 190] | -3.4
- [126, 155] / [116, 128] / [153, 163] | -4.4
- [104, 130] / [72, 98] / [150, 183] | -4.2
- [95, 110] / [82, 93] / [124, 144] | 0.3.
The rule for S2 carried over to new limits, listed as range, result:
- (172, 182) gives 330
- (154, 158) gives 382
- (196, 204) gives 464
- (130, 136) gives 508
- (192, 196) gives 443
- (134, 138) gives 507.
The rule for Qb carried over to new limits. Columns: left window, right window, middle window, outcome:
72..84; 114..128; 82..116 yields -0.01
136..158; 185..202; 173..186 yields 0.25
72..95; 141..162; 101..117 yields -0.08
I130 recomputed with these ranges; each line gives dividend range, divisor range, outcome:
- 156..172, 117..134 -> 0.61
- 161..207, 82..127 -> 0.79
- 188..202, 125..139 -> 0.92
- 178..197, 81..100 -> 0.88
